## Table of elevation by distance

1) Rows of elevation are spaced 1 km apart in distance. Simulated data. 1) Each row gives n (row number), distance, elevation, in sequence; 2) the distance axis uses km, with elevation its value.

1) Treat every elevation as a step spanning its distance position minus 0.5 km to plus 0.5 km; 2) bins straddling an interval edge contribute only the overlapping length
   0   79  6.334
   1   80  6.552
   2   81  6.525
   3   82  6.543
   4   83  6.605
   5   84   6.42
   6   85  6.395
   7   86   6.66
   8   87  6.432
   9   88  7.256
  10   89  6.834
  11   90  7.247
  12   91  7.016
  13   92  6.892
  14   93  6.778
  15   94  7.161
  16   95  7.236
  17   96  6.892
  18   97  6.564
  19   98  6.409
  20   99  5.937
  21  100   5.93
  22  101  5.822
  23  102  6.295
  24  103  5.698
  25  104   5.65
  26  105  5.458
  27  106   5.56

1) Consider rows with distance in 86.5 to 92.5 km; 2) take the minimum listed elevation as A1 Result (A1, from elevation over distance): 6.432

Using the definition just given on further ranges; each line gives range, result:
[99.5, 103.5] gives 5.698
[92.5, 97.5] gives 6.564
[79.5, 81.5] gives 6.525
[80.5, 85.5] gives 6.395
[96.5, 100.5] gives 5.93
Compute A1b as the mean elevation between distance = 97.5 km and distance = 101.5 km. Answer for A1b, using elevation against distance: 6.02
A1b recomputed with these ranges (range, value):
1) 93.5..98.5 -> 6.85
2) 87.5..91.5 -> 7.09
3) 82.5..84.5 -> 6.51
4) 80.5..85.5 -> 6.5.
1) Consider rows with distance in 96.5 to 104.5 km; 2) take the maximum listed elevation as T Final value 6.564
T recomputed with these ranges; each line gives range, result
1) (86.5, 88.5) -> 7.256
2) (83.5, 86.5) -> 6.66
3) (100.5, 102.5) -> 6.295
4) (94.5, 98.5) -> 7.236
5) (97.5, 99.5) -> 6.409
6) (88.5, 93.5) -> 7.247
